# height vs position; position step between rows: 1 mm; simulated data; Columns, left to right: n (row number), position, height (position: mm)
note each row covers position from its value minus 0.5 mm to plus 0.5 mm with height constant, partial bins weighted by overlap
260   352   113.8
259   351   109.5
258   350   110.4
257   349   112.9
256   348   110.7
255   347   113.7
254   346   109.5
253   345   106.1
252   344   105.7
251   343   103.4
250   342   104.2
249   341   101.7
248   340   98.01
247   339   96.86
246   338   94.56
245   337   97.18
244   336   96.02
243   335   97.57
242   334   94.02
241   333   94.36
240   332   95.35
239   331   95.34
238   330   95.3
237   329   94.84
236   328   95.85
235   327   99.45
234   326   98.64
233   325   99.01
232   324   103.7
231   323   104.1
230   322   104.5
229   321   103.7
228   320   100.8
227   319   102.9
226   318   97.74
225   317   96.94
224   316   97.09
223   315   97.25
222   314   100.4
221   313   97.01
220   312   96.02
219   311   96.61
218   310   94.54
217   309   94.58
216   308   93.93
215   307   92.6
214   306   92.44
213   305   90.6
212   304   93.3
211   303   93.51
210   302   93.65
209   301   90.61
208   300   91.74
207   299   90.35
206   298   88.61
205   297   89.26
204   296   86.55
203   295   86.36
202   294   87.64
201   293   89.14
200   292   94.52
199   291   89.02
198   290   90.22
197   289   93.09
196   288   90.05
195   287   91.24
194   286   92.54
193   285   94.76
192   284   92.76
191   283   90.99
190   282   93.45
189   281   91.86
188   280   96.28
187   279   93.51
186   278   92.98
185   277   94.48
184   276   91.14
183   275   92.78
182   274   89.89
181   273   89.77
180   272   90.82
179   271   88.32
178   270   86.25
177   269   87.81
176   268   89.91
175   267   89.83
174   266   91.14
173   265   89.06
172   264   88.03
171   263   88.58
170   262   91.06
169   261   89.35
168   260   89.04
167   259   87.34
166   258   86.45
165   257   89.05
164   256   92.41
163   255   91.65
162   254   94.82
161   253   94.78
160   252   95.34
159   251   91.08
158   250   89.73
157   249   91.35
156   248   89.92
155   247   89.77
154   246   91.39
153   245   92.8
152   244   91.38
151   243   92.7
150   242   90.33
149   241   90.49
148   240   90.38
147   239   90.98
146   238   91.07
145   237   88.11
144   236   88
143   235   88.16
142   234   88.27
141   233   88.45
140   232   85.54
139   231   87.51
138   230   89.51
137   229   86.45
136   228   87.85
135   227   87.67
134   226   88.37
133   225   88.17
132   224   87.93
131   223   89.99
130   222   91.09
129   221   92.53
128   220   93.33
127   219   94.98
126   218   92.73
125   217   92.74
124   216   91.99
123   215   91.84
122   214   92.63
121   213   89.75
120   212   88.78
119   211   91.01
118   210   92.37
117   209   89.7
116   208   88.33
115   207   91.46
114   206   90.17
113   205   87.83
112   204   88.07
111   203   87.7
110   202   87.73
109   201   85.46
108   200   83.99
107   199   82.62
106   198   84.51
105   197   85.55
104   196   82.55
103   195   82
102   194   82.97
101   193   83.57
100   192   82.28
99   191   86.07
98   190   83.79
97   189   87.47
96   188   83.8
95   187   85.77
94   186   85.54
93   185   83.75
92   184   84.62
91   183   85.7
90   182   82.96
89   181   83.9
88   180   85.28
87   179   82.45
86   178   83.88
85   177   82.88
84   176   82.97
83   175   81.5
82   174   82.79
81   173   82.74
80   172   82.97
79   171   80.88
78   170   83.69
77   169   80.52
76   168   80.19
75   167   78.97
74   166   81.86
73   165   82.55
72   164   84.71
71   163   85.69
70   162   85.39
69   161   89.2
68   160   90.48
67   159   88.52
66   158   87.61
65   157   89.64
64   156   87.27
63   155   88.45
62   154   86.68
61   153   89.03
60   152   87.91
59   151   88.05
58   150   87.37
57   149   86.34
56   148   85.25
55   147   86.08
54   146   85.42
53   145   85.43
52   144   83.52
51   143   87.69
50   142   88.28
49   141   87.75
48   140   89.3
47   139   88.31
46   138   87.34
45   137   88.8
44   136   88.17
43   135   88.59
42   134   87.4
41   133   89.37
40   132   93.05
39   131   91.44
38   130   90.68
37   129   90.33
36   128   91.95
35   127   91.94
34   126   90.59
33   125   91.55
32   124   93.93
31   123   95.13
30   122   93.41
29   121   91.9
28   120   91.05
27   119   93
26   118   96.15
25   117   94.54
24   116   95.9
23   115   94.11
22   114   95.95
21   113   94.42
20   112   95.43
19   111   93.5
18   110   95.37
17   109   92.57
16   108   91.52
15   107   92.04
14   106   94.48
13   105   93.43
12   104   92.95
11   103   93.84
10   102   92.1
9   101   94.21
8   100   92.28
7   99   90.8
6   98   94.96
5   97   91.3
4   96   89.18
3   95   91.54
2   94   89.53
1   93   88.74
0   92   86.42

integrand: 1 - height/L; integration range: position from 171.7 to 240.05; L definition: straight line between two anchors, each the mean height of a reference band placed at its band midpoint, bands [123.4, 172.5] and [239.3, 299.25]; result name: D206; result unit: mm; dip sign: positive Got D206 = 1.4 mm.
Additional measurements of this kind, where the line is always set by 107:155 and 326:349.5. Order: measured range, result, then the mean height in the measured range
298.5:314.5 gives 0.83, 93.9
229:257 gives 1.58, 90.5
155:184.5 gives 2.57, 84.3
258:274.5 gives 1.36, 89.1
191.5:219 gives 1.80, 87.9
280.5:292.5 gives 0.73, 92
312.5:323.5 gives -0.07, 100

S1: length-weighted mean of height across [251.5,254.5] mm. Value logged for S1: 95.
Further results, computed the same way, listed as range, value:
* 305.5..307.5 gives 92.5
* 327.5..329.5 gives 95.3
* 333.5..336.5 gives 95.9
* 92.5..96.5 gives 89.7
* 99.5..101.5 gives 93.2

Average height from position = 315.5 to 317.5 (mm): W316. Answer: 97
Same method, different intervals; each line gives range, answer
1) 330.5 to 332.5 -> 95.3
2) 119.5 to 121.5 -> 91.5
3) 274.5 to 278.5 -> 92.8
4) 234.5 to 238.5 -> 88.8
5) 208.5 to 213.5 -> 90.3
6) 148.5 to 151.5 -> 87.3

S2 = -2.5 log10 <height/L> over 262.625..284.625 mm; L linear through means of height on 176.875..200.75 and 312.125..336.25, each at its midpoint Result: 0.03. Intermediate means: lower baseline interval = 84.1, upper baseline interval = 98.4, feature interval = 90.9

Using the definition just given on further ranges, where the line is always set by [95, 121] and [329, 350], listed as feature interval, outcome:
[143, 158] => 0.09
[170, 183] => 0.15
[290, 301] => 0.12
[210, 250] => 0.08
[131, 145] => 0.07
